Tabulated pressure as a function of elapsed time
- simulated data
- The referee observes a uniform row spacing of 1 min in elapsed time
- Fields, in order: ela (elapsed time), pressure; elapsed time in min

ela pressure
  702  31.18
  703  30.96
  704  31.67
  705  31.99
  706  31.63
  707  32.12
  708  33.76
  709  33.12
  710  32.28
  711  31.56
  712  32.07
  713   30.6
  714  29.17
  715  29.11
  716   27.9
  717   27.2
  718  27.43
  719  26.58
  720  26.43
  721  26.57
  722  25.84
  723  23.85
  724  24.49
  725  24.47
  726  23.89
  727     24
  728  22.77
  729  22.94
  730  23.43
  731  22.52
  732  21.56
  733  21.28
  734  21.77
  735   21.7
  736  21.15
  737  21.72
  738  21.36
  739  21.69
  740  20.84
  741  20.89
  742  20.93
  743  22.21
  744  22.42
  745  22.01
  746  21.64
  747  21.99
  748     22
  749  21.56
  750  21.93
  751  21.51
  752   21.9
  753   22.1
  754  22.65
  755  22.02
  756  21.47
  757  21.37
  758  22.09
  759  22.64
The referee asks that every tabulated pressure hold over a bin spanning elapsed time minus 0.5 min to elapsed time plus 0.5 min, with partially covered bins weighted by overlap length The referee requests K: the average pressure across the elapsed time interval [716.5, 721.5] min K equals 26.8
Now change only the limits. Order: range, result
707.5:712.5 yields 32.6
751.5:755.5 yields 22.2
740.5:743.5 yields 21.3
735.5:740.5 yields 21.4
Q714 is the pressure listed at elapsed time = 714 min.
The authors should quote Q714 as 29.17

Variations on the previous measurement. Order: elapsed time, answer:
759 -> 22.64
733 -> 21.28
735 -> 21.7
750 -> 21.93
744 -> 22.42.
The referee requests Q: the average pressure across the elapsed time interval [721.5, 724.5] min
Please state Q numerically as 24.7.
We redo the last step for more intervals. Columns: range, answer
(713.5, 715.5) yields 29.1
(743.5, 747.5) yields 22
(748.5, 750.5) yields 21.7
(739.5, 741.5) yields 20.9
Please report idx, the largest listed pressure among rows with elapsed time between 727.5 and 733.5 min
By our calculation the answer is 23.43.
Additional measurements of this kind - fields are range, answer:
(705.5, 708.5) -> 33.76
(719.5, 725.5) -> 26.57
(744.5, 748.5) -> 22.01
